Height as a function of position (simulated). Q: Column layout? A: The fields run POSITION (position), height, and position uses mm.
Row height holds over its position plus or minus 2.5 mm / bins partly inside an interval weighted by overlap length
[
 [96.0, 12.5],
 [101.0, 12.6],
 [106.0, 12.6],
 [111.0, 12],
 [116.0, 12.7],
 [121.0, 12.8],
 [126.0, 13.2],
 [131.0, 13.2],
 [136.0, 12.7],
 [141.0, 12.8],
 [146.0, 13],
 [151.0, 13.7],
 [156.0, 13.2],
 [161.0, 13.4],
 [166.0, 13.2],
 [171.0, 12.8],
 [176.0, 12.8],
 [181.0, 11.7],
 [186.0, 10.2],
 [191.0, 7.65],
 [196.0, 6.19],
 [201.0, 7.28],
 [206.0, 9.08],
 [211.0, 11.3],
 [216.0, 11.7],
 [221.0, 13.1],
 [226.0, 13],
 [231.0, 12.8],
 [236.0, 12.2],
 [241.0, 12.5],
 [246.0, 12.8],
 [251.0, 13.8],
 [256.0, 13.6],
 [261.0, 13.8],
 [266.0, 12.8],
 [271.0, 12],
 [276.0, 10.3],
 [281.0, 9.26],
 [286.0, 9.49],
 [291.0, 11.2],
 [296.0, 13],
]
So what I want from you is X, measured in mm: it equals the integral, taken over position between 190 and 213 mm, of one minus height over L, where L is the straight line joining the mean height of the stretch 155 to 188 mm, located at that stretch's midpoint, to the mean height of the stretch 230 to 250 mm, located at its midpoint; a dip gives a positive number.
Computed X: 7.8 mm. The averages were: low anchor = 12.5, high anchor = 12.7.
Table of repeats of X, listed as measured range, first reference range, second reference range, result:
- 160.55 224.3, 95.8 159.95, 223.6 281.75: 9.7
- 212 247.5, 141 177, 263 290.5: -2.3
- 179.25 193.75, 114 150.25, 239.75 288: 3.3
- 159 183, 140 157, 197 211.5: -3.0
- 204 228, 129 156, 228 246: 1.9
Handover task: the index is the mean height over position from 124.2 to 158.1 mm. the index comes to 13.1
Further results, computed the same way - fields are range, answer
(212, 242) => 12.5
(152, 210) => 10.8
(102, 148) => 12.8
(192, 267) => 11.6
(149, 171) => 13.3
